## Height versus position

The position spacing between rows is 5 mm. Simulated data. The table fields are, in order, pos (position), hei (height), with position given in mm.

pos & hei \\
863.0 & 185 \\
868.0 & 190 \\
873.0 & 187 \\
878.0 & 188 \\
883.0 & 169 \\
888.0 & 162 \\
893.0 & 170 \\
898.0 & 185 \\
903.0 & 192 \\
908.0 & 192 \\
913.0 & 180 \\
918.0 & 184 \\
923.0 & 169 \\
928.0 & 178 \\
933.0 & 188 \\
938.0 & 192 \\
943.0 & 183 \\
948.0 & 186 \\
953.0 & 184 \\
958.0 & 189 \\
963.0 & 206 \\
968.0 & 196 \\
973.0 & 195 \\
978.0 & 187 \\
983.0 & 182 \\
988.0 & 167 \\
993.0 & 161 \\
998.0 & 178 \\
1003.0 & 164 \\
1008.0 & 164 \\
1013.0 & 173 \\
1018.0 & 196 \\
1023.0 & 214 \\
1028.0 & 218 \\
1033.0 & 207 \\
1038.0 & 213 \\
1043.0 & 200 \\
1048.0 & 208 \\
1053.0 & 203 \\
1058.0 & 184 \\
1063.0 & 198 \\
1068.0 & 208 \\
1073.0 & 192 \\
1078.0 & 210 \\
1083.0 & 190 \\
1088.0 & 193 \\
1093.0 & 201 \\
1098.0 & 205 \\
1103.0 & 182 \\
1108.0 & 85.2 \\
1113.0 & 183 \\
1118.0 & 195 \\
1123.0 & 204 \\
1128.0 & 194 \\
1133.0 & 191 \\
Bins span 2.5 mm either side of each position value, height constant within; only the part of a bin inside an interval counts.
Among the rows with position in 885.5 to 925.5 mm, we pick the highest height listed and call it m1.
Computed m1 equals 192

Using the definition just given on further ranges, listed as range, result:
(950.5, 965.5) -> 206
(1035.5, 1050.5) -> 213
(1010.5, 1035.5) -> 218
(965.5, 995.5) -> 196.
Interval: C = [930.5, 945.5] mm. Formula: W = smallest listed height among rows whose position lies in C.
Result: 183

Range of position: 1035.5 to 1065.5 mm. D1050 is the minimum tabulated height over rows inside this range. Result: 184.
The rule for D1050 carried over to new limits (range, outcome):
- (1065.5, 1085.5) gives 190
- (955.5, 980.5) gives 187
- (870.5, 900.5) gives 162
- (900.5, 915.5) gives 180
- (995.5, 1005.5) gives 164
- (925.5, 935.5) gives 178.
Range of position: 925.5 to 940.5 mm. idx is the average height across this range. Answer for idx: 186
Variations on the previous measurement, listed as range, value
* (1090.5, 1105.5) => 196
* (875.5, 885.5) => 178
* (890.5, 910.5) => 185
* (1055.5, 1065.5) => 191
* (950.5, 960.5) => 186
